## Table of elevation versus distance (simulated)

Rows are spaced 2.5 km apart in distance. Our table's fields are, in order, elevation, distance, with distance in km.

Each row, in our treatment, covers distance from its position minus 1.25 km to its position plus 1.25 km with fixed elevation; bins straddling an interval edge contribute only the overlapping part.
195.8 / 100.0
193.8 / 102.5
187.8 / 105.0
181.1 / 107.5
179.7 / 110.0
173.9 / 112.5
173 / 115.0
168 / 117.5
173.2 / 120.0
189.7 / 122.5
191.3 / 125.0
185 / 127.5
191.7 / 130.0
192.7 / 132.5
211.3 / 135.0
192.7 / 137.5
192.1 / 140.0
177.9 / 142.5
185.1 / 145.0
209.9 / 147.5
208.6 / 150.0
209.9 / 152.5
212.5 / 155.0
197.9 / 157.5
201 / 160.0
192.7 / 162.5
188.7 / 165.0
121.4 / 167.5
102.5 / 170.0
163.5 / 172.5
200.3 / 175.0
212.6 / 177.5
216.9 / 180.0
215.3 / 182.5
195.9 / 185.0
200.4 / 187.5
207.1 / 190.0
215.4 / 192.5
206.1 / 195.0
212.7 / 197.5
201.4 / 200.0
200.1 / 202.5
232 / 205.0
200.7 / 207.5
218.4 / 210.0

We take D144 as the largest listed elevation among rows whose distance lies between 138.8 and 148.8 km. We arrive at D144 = 209.9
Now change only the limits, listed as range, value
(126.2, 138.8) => 211.3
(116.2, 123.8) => 189.7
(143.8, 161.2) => 212.5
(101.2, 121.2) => 193.8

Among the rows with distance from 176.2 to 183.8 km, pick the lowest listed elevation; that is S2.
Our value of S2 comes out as 212.6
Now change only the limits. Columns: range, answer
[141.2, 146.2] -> 177.9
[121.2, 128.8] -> 185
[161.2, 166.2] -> 188.7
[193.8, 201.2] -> 201.4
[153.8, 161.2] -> 197.9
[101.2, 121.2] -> 168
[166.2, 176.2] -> 102.5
